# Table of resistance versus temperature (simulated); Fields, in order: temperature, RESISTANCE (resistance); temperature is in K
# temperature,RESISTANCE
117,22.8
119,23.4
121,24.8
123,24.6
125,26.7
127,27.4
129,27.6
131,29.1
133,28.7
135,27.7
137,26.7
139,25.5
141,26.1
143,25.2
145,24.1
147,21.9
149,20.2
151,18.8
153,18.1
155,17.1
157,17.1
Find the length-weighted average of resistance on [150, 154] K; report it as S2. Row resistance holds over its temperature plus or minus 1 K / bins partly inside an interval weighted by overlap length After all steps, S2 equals 18.5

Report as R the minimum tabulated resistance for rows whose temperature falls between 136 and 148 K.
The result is 21.9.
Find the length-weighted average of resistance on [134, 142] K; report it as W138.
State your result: 26.5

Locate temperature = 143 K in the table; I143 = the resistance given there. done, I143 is 25.2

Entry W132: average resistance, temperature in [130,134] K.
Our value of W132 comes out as 28.9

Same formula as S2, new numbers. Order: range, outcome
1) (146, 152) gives 20.3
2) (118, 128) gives 25.4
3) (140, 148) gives 24.3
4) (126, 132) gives 28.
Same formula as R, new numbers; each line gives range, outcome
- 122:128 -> 24.6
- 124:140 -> 25.5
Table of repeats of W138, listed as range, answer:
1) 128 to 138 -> 28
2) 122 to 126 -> 25.6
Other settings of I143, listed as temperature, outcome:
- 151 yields 18.8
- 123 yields 24.6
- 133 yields 28.7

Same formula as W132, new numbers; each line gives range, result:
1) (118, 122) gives 24.1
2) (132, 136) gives 28.2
